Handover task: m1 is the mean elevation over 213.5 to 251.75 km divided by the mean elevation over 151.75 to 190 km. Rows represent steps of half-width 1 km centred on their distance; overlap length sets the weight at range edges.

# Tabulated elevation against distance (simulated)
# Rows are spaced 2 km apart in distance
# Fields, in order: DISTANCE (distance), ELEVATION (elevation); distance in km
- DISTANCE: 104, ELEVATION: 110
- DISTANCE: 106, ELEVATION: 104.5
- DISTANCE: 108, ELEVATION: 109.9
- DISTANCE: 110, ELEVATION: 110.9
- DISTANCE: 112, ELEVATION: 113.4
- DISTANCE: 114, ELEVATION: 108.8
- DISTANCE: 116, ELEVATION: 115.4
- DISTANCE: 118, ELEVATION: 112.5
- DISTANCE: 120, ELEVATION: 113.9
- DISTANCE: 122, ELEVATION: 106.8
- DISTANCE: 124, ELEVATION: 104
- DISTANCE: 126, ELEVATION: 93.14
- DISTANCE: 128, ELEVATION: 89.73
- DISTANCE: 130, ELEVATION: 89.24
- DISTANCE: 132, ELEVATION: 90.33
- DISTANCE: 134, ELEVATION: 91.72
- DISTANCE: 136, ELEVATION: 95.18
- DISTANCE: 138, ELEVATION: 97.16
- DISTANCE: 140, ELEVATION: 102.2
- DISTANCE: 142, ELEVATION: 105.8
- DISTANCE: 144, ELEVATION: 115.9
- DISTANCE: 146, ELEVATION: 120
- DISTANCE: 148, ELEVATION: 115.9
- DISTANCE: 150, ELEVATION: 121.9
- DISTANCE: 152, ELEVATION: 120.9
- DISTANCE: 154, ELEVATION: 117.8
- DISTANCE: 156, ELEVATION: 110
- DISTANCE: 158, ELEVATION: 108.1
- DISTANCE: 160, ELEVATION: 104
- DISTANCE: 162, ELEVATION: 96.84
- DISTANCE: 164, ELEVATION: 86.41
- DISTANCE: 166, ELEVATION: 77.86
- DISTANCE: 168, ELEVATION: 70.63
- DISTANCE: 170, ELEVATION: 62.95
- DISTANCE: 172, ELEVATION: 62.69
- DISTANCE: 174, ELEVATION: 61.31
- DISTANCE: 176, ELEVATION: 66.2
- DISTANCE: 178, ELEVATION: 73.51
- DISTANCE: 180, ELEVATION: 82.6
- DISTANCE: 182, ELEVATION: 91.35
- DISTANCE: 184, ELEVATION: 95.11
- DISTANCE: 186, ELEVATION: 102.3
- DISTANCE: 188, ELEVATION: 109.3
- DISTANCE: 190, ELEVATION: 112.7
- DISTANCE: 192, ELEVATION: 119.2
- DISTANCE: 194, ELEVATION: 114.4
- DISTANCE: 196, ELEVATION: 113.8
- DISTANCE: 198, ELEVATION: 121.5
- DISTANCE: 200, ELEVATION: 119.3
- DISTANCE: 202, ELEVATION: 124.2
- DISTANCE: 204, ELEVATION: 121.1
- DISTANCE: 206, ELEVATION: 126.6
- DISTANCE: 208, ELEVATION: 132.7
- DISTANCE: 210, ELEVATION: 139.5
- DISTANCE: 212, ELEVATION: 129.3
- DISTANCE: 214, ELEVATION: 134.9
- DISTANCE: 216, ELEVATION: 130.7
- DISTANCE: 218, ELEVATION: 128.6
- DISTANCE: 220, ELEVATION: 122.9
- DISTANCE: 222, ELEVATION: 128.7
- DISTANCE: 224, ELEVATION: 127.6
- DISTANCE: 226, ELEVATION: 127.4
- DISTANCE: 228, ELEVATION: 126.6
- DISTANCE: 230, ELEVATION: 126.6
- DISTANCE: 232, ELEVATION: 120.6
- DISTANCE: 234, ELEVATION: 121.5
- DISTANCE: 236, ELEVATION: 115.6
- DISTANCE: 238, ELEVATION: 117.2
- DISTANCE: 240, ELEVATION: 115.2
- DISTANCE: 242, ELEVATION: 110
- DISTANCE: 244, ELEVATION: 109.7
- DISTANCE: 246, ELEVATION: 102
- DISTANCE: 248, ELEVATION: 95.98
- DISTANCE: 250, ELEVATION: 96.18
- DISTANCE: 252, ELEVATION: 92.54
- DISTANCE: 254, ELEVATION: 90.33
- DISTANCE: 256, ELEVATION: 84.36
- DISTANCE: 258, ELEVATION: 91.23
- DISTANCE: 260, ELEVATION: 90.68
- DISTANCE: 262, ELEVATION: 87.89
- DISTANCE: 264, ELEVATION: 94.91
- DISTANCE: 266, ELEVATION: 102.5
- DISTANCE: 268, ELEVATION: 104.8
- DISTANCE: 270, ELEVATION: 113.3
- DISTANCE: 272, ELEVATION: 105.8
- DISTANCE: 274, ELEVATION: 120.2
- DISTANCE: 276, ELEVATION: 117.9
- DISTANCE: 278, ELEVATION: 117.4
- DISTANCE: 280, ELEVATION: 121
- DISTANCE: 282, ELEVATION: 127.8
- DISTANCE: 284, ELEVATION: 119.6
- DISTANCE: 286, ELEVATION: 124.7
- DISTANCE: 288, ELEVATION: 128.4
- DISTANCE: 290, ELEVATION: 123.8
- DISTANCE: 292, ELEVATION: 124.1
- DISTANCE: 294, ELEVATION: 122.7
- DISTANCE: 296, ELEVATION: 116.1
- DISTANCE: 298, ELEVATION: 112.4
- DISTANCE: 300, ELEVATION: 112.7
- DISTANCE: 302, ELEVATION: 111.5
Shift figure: 1.32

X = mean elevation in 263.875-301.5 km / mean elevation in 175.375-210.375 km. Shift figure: 1.07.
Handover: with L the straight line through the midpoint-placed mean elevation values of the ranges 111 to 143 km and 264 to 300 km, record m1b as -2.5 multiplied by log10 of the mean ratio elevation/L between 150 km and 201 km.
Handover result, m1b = 0.11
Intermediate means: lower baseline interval 102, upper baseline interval 117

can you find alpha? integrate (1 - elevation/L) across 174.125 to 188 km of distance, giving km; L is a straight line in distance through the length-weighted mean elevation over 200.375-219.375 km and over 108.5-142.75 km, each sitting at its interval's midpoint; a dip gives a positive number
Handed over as 4.0 km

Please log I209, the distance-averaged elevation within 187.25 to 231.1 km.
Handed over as 125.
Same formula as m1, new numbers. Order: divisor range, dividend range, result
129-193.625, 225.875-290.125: 1.14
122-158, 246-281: 0.97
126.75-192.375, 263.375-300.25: 1.22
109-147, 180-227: 1.15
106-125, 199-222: 1.16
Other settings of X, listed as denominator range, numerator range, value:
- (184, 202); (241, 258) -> 0.86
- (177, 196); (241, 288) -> 1.05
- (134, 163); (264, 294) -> 1.08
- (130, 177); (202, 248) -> 1.28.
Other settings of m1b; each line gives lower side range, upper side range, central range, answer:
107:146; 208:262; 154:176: 0.26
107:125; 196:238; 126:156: 0.09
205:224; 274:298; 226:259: 0.18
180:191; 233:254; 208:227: -0.24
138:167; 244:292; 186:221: -0.15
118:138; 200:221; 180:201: 0.12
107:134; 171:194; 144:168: -0.11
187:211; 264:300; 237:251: 0.12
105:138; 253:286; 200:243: -0.19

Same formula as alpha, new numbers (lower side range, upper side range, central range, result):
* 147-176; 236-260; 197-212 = -4.6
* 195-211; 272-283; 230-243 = 0.5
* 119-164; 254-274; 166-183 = 5.1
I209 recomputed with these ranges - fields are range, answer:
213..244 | 123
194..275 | 114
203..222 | 130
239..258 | 99.1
